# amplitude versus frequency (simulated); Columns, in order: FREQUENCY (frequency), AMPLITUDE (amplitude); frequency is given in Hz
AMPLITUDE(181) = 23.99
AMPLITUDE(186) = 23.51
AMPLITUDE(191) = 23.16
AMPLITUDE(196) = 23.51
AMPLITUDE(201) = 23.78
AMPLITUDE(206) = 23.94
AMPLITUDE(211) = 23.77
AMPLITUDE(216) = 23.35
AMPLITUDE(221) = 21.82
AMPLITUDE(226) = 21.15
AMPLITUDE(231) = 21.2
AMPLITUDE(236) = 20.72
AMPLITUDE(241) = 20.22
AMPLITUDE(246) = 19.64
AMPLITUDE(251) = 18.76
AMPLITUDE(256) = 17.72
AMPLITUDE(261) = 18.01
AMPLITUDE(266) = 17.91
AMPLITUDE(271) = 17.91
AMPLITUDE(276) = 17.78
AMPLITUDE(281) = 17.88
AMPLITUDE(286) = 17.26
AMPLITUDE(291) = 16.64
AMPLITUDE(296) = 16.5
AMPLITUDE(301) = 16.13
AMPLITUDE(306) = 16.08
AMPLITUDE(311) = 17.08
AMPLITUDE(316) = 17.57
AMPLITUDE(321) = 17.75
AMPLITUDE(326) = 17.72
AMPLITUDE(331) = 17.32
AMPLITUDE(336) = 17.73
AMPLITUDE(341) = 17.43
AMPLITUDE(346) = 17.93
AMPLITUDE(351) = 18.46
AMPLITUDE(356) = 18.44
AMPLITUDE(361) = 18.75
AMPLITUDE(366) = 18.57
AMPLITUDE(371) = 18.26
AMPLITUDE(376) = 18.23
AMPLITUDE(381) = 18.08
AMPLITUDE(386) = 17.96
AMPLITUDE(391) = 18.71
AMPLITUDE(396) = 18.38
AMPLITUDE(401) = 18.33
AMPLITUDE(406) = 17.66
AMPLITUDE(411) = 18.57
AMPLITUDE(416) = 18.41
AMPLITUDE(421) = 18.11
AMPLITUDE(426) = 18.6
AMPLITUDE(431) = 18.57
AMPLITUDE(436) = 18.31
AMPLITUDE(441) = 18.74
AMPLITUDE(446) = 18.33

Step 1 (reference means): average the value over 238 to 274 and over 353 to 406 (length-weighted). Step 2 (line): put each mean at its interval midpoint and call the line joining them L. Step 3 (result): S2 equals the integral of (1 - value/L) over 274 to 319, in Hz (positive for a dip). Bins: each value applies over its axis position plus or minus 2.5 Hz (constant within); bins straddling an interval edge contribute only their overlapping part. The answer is 3.7 Hz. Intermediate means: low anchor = 18.6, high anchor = 18.3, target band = 17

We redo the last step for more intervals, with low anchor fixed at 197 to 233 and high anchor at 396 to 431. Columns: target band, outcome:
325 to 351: 3.0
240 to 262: 3.1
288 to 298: 2.1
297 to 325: 5.0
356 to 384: 1.3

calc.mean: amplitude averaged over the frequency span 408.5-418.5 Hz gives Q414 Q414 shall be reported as 18.5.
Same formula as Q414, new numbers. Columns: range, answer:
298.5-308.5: 16.1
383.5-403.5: 18.3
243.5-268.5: 18.4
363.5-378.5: 18.4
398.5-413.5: 18.2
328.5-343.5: 17.5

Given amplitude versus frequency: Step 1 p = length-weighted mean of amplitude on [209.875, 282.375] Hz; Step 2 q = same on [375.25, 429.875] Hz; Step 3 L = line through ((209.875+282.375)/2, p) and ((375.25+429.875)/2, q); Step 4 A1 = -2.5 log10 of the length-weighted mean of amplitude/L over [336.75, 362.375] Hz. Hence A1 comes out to 0.04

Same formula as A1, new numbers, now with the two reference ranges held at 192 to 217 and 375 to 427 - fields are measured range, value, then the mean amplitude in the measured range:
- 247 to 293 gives 0.22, 17.8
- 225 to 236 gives 0.09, 21.1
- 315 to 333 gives 0.16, 17.6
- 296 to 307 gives 0.28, 16.2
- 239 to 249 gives 0.14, 19.9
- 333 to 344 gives 0.14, 17.6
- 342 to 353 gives 0.10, 18.1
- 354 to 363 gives 0.05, 18.6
